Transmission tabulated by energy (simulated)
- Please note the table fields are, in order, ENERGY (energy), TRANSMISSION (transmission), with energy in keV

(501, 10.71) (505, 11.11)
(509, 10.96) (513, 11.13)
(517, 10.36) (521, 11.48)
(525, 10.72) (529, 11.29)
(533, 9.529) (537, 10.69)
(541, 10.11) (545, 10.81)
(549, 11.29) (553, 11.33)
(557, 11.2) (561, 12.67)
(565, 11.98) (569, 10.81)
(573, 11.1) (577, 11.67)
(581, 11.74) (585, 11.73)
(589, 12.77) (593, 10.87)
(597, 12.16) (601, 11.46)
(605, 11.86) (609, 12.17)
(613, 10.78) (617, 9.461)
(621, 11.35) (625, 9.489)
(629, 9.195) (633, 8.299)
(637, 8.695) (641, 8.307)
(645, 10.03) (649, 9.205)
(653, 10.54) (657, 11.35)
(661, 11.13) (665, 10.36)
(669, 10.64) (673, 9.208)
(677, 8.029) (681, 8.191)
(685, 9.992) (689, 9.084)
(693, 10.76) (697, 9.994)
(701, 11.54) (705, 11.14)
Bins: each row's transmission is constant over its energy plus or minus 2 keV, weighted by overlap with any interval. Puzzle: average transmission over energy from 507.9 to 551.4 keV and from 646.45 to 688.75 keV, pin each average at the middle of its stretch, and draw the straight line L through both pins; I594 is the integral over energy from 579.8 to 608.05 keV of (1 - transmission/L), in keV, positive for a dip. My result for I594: -4.1 keV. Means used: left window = 10.8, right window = 9.83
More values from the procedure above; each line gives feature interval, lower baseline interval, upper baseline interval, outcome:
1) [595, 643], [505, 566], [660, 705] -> 0.7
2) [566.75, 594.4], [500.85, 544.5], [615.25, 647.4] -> -4.3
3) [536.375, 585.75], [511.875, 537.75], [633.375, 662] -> -4.2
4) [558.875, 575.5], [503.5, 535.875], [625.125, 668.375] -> -2.0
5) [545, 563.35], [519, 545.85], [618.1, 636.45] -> -2.0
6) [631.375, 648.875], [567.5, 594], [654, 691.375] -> 2.6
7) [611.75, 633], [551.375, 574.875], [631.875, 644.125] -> -1.5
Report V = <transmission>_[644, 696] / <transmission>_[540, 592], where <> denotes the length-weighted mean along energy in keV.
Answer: 0.9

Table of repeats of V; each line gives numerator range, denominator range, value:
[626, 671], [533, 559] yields 0.91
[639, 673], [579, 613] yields 0.86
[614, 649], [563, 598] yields 0.81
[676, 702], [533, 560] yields 0.89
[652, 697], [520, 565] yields 0.90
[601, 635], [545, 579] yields 0.91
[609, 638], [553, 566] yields 0.83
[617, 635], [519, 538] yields 0.89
